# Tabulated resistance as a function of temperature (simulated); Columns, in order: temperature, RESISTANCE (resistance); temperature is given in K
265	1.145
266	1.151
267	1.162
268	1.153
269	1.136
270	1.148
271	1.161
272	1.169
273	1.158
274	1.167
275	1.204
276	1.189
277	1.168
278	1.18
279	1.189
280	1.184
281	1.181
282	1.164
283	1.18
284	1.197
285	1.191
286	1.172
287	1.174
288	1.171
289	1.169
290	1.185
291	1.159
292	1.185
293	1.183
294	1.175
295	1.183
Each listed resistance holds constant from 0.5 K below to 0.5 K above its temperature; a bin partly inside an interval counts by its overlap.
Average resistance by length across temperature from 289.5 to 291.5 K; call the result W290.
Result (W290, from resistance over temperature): 1.17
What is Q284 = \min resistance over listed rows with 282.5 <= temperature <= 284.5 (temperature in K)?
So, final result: 1.18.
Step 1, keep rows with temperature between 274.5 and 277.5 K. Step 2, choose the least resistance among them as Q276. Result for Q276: 1.168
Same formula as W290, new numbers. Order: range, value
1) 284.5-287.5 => 1.18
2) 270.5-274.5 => 1.16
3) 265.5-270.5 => 1.15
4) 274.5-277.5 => 1.19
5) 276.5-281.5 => 1.18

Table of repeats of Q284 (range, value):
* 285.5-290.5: 1.169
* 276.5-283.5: 1.164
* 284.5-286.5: 1.172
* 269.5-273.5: 1.148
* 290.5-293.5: 1.159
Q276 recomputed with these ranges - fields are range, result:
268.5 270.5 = 1.136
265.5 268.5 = 1.151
